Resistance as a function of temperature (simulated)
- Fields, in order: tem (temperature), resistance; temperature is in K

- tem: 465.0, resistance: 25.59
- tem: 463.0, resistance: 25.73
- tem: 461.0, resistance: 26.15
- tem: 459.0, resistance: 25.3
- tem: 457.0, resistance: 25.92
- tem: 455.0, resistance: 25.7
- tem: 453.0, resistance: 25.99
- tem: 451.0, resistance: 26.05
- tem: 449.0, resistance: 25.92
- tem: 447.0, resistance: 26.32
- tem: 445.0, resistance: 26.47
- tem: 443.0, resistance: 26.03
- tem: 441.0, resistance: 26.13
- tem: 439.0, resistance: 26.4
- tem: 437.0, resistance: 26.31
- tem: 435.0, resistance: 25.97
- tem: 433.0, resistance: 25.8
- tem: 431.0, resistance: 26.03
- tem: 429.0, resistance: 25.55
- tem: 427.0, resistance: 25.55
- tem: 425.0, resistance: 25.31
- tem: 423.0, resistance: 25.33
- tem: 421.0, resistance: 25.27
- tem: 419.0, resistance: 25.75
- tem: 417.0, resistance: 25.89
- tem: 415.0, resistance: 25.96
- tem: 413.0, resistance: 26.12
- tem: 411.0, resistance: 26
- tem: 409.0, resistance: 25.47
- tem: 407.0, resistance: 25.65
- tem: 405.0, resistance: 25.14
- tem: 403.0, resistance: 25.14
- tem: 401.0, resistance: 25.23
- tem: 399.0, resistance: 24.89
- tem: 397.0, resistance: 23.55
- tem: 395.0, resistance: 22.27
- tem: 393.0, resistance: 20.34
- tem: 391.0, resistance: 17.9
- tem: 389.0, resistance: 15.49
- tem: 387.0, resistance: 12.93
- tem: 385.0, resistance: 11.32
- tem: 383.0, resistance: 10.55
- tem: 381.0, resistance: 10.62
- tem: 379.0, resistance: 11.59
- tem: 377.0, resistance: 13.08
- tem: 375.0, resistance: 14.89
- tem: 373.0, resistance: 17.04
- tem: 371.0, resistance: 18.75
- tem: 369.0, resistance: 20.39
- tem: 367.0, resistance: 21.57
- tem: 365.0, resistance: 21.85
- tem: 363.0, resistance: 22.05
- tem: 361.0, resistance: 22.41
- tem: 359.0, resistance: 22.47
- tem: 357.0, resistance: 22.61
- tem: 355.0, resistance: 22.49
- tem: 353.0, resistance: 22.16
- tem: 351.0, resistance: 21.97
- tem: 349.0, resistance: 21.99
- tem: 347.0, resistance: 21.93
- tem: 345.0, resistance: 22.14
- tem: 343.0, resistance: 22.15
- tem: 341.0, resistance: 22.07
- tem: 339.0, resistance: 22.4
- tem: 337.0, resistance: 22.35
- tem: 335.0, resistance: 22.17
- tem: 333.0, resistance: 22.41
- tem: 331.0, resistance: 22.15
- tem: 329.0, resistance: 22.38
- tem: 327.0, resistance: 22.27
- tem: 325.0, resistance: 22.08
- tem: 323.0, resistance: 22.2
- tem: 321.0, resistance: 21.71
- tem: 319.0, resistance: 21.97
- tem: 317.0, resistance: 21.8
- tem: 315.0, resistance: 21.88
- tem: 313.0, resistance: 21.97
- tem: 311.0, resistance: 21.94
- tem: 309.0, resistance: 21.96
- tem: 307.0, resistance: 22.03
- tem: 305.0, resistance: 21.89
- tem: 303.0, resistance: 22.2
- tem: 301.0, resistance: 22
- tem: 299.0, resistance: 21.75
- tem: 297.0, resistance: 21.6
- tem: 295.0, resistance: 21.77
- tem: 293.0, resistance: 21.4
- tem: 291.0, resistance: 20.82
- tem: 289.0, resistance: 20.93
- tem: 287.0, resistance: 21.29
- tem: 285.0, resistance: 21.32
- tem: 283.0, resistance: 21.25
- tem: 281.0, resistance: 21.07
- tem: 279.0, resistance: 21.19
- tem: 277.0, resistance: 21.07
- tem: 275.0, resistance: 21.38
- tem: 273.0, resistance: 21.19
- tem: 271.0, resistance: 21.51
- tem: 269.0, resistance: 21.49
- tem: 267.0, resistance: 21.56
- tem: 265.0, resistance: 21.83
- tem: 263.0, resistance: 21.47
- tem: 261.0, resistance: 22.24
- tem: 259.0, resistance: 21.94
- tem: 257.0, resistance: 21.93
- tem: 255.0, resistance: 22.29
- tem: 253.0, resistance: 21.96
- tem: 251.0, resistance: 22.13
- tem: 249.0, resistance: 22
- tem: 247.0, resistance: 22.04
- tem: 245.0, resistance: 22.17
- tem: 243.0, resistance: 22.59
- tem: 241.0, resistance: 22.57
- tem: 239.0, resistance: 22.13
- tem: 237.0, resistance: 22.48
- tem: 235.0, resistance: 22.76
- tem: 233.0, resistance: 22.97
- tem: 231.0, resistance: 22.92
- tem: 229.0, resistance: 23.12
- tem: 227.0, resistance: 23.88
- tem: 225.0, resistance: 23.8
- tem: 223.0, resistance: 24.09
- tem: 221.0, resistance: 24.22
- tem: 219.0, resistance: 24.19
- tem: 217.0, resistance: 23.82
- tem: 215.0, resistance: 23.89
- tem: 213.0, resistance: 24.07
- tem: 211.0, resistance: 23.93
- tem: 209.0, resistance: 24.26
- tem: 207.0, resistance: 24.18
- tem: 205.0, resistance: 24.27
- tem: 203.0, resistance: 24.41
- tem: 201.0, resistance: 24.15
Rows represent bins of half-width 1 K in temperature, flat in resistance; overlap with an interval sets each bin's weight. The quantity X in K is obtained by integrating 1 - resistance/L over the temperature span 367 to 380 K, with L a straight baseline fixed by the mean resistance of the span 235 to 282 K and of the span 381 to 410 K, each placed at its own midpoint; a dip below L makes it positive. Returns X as 2.5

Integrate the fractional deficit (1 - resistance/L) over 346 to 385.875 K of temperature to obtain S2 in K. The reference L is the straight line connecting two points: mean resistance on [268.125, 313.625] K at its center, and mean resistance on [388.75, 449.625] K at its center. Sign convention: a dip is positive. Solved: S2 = 8.22 K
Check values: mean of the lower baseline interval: 21.5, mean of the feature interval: 18.6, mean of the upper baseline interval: 24.9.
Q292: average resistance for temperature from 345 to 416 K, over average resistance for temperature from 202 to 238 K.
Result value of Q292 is 0.9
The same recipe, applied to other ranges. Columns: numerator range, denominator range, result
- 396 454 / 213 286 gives 1.15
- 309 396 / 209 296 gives 0.90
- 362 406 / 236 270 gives 0.84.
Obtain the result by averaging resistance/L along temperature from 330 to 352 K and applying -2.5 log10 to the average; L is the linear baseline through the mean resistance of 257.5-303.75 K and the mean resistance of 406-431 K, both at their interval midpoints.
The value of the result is 0.06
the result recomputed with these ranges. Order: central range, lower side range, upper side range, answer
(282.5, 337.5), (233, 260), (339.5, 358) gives 0.02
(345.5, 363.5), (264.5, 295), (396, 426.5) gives 0.07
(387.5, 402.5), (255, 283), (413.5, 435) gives 0.17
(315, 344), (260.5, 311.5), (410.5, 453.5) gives 0.03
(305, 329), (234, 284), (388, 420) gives 0.03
